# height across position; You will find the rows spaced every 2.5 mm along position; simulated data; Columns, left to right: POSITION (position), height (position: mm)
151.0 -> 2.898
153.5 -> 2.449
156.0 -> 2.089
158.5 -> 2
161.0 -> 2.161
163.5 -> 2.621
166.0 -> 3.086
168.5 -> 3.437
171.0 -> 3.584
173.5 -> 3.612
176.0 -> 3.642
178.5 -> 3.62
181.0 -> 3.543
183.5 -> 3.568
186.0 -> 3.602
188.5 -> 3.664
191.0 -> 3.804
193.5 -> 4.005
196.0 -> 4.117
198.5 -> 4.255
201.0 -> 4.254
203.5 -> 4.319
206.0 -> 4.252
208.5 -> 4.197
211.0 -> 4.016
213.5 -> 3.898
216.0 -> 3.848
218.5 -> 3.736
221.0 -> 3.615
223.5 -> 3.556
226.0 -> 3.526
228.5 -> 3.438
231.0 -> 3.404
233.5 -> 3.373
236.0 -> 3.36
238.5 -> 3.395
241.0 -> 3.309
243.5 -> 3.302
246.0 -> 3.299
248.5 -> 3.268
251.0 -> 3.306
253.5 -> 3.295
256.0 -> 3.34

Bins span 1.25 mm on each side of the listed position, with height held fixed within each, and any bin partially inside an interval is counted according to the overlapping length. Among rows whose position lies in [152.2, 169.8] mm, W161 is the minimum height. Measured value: 2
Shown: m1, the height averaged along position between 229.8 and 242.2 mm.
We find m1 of 3.37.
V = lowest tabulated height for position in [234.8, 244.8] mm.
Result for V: 3.302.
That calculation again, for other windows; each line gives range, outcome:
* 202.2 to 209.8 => 4.197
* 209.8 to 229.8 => 3.438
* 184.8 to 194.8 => 3.602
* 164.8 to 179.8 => 3.086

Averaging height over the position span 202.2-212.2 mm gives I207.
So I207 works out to 4.2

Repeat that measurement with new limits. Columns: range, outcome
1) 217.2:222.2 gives 3.68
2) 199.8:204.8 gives 4.29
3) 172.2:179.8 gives 3.62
